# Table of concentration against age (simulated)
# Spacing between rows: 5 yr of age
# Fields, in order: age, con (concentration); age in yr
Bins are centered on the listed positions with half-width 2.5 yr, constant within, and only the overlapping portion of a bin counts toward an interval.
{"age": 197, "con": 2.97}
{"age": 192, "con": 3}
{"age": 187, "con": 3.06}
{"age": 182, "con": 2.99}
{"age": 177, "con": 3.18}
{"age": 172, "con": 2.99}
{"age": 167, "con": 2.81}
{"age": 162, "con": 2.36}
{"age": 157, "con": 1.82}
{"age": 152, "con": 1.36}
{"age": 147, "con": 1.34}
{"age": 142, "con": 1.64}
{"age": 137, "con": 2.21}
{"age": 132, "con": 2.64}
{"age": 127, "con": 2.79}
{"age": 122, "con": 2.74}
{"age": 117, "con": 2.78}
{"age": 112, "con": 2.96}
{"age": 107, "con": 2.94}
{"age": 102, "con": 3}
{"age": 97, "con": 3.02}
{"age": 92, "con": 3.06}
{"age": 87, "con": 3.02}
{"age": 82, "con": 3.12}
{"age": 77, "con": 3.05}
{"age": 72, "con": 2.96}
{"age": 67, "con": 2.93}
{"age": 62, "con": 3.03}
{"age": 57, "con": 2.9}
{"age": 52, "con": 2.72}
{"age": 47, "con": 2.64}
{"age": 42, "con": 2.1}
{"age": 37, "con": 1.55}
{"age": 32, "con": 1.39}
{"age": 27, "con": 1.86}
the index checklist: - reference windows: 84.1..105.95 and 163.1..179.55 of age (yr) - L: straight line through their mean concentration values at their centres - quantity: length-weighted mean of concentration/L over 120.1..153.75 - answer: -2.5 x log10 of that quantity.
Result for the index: 0.38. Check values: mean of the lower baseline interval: 3.02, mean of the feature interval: 2.11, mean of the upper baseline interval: 2.94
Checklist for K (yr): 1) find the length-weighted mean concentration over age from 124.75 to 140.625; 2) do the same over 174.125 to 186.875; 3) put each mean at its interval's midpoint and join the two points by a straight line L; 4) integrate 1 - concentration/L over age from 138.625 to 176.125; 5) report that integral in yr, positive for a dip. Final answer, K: 9.6 yr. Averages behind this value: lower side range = 2.48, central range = 2.1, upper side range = 3.08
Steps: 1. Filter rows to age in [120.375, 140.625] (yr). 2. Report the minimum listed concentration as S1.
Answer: 2.21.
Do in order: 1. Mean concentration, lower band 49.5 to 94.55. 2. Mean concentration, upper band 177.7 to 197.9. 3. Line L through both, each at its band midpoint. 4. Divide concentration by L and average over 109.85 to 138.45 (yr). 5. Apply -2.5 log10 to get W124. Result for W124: 0.11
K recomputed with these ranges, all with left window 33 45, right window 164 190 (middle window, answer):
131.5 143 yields 2.16 yr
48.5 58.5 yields -4.42 yr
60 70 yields -4.68 yr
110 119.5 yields -1.59 yr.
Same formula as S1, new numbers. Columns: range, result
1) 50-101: 2.72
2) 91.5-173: 1.34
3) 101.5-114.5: 2.94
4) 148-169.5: 1.36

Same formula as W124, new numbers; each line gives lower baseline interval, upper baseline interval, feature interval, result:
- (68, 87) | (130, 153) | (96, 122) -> -0.191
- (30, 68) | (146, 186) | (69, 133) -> -0.215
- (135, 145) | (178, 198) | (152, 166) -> 0.155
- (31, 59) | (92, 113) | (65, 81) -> -0.149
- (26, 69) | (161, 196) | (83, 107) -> -0.177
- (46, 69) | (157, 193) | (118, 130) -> 0.031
